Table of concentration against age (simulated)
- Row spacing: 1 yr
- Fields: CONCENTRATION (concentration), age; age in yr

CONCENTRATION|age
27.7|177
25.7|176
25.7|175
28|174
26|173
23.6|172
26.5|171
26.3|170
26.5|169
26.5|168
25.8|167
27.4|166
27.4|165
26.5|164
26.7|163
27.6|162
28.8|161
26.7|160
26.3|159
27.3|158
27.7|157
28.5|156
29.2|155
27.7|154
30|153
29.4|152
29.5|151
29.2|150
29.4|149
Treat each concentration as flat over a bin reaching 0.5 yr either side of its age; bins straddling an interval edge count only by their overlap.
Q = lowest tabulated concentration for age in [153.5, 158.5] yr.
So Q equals 27.3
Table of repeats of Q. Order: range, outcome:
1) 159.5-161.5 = 26.7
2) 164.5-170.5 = 25.8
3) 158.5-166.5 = 26.3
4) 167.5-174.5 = 23.6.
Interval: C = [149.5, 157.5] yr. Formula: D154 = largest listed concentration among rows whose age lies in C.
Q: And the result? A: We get 30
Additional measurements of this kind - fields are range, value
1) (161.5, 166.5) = 27.6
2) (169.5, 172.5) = 26.5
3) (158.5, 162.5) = 28.8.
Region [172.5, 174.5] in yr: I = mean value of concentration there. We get 27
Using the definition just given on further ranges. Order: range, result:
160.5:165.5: 27.4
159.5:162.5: 27.7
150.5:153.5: 29.6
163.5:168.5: 26.7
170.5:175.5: 26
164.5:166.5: 27.4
